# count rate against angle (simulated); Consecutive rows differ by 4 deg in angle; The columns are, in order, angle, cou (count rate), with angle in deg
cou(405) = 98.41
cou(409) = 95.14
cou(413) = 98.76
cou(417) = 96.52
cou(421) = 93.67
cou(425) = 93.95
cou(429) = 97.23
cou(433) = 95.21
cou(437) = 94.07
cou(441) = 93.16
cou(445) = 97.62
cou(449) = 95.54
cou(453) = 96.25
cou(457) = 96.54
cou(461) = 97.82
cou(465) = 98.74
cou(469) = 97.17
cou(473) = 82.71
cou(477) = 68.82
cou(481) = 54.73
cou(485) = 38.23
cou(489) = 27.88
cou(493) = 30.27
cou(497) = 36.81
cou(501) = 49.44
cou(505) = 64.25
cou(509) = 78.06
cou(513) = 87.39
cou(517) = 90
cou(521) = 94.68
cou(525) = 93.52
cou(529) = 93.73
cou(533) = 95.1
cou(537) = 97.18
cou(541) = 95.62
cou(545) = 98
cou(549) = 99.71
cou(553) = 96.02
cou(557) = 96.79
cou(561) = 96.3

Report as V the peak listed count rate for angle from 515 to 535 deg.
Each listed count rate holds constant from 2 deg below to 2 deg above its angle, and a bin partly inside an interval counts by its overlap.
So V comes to 95.1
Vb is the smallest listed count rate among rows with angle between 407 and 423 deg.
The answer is 93.67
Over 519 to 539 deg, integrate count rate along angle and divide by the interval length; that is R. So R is 94.8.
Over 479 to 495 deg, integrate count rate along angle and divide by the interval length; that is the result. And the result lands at 37.8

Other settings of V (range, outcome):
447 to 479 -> 98.74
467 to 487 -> 97.17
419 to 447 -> 97.62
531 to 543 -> 97.18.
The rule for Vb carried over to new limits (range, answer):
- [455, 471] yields 96.54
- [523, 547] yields 93.52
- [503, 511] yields 64.25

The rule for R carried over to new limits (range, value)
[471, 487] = 61.1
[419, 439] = 94.8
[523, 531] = 93.6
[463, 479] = 86.9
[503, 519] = 79.9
